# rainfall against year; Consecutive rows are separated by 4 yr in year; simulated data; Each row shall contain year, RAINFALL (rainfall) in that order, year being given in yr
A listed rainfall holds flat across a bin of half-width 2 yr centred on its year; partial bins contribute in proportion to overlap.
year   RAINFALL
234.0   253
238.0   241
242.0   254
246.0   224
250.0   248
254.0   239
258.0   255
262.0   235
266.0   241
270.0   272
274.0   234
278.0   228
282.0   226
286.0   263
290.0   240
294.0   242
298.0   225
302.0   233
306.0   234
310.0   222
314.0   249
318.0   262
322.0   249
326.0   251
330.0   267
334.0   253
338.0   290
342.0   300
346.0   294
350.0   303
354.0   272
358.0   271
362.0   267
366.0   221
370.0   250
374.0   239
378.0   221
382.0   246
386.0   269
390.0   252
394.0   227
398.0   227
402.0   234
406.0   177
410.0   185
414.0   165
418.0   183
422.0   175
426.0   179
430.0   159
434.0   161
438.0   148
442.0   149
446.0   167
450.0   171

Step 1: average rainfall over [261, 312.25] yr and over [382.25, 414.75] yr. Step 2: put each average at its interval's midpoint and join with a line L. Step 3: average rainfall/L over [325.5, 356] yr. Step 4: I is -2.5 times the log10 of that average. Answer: -0.22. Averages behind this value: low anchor 238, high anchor 221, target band 280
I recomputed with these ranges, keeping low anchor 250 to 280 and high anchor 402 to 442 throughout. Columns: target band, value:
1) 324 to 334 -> -0.20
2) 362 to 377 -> -0.22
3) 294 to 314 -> -0.03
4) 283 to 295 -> -0.06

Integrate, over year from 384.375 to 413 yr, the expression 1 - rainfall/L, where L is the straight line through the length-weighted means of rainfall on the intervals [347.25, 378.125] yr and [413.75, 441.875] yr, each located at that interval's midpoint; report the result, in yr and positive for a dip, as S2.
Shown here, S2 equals -1.9 yr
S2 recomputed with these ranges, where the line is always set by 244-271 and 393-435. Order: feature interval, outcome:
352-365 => -3.7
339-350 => -4.4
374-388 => -3.1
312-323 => -1.5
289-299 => -0.2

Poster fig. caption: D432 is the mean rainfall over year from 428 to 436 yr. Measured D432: 160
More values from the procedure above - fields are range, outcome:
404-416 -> 176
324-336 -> 257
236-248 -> 240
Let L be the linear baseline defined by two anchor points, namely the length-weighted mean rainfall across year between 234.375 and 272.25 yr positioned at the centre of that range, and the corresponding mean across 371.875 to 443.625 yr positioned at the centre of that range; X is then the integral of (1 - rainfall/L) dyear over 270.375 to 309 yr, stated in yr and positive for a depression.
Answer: -0.4 yr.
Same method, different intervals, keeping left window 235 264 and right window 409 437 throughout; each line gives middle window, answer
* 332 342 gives -3.4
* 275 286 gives -0.2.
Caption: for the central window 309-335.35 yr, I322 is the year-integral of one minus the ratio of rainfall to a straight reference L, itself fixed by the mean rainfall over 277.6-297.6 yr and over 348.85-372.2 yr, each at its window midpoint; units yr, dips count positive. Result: -0.1 yr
